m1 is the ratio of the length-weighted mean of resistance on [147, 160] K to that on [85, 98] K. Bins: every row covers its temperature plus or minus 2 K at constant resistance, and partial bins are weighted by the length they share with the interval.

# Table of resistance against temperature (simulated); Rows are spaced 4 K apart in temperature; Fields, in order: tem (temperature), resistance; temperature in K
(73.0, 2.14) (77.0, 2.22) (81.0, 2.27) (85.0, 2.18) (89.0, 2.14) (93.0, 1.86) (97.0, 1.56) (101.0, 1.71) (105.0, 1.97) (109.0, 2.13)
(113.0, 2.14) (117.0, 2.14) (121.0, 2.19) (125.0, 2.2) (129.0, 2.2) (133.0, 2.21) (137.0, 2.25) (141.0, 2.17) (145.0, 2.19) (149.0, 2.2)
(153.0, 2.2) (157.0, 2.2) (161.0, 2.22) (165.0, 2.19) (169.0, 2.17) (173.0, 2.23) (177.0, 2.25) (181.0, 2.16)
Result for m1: 1.14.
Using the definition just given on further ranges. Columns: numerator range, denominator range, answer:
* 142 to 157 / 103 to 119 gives 1.05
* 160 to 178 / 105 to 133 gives 1.02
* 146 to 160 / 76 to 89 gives 1.00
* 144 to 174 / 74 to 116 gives 1.09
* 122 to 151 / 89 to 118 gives 1.14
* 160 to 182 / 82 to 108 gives 1.14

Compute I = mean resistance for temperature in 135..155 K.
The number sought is 2.2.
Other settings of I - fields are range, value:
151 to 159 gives 2.2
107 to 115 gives 2.13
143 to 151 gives 2.2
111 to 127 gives 2.17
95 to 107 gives 1.75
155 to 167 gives 2.2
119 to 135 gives 2.2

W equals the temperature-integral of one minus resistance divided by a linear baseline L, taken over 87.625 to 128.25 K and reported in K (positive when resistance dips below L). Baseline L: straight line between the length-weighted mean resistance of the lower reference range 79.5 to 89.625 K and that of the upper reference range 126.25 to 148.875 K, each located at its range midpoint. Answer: 3.6 K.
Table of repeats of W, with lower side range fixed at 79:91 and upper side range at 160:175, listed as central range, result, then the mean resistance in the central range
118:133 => 0.0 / 2.19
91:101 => 2.2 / 1.71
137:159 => 0.0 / 2.2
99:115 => 1.5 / 1.99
